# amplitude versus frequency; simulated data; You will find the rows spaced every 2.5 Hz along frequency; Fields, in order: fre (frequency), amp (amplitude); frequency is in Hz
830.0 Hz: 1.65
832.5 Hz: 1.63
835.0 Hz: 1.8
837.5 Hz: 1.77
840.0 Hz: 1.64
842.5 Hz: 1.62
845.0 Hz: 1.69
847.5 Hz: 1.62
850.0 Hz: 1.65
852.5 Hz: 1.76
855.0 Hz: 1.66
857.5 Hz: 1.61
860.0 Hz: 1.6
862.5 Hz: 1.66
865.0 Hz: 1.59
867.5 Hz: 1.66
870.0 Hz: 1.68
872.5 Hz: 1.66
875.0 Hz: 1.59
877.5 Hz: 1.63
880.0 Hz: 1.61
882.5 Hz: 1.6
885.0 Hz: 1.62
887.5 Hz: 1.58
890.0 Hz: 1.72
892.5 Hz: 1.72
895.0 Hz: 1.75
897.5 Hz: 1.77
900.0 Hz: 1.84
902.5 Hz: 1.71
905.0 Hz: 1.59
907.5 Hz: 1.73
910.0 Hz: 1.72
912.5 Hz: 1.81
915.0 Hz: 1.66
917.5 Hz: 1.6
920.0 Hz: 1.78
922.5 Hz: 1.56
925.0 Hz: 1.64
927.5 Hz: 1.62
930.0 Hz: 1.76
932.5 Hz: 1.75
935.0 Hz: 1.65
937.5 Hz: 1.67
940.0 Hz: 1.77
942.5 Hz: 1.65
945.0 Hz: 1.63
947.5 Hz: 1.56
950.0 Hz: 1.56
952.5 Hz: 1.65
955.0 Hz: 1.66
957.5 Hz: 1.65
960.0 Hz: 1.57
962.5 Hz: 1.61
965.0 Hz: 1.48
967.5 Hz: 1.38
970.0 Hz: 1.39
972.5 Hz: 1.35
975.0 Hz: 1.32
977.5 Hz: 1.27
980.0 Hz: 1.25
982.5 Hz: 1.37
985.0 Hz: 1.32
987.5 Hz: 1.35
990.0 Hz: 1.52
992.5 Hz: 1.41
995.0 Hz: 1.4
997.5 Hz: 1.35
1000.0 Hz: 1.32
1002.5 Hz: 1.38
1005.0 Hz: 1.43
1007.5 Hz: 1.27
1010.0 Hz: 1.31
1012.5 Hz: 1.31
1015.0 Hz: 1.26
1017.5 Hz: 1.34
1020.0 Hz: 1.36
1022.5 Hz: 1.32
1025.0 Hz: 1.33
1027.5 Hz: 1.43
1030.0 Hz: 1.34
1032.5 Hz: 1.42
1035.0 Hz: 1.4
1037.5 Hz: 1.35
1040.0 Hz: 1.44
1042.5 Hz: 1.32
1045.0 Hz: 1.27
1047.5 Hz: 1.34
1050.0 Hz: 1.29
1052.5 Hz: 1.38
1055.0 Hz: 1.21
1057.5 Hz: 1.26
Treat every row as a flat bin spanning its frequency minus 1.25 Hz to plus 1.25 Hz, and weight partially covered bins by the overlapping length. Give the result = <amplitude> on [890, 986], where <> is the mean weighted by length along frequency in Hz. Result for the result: 1.6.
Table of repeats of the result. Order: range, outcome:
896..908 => 1.73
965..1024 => 1.35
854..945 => 1.67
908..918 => 1.71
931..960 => 1.65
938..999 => 1.48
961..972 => 1.46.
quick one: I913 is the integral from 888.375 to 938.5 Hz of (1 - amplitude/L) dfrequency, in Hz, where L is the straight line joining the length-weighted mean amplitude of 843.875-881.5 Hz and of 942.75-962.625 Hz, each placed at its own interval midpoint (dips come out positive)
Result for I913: -2.3 Hz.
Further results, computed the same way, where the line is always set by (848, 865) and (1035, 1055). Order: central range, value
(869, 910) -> -2.1 Hz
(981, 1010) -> 1.0 Hz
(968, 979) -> 0.9 Hz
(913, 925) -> -0.9 Hz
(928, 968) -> -3.5 Hz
